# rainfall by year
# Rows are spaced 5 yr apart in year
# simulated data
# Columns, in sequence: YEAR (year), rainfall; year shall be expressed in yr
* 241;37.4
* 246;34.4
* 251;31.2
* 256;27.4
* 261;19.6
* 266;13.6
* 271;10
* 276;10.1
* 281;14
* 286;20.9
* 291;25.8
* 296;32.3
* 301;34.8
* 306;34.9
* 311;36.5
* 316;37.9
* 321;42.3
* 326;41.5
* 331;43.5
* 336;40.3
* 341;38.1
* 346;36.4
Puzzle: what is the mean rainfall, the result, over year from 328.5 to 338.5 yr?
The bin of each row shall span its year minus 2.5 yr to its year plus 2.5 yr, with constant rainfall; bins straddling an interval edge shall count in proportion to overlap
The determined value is 41.9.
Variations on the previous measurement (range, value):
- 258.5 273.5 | 14.4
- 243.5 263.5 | 28.1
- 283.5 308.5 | 29.7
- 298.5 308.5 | 34.9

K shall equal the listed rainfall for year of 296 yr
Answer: 32.3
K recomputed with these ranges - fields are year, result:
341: 38.1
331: 43.5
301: 34.8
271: 10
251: 31.2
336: 40.3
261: 19.6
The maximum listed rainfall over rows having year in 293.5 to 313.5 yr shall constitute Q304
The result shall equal 36.5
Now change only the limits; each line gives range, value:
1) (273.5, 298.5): 32.3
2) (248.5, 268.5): 31.2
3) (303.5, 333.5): 43.5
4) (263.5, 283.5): 14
